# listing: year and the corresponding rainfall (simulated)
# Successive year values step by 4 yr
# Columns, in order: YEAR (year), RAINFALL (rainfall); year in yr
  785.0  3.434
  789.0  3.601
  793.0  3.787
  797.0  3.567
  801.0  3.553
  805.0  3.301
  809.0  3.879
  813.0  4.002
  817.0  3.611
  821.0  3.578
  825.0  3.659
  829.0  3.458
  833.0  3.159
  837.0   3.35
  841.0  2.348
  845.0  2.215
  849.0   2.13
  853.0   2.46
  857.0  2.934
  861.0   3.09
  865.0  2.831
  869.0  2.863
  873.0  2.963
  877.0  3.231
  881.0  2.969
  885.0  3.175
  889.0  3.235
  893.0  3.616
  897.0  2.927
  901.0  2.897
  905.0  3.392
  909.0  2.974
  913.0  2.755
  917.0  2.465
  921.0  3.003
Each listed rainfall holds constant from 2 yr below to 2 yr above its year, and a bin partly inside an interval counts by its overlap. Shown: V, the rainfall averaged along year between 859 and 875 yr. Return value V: 2.94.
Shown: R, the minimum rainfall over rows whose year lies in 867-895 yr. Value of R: 2.863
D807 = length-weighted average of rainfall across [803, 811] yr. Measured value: 3.59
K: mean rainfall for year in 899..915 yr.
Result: 3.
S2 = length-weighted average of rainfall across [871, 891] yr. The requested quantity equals 3.11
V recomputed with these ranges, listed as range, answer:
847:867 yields 2.69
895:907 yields 3.07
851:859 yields 2.7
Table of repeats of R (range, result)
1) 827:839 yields 3.159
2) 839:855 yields 2.13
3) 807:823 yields 3.578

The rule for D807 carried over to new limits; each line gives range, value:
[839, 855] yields 2.29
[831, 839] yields 3.25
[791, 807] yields 3.55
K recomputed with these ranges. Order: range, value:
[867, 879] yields 3.02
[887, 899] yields 3.26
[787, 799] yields 3.65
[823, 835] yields 3.43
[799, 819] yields 3.67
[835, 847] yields 2.64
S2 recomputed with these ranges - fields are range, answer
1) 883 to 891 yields 3.21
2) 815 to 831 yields 3.58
